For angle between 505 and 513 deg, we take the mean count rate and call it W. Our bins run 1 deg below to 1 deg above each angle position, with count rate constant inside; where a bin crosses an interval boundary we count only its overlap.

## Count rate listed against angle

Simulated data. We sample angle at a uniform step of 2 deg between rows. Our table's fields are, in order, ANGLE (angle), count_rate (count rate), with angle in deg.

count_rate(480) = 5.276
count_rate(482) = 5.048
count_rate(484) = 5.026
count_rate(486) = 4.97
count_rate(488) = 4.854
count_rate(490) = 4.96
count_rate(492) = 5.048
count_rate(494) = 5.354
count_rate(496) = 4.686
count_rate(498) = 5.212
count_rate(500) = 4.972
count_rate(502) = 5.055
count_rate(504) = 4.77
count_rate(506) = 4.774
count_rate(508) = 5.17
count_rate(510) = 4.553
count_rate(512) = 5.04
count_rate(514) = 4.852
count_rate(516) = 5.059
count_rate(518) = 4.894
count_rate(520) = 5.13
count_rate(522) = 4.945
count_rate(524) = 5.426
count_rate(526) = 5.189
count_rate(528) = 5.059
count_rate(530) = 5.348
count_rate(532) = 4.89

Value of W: 4.88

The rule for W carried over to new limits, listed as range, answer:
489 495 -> 5.12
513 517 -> 4.96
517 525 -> 5.1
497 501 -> 5.09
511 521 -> 4.99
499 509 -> 4.95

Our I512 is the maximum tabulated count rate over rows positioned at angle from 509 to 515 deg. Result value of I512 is 5.04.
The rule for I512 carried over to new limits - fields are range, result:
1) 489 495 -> 5.354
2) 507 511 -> 5.17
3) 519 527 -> 5.426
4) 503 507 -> 4.774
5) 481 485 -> 5.048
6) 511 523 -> 5.13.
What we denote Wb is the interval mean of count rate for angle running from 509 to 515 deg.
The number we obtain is 4.82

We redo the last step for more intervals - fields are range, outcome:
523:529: 5.22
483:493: 4.97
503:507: 4.77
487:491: 4.91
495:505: 4.94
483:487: 5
